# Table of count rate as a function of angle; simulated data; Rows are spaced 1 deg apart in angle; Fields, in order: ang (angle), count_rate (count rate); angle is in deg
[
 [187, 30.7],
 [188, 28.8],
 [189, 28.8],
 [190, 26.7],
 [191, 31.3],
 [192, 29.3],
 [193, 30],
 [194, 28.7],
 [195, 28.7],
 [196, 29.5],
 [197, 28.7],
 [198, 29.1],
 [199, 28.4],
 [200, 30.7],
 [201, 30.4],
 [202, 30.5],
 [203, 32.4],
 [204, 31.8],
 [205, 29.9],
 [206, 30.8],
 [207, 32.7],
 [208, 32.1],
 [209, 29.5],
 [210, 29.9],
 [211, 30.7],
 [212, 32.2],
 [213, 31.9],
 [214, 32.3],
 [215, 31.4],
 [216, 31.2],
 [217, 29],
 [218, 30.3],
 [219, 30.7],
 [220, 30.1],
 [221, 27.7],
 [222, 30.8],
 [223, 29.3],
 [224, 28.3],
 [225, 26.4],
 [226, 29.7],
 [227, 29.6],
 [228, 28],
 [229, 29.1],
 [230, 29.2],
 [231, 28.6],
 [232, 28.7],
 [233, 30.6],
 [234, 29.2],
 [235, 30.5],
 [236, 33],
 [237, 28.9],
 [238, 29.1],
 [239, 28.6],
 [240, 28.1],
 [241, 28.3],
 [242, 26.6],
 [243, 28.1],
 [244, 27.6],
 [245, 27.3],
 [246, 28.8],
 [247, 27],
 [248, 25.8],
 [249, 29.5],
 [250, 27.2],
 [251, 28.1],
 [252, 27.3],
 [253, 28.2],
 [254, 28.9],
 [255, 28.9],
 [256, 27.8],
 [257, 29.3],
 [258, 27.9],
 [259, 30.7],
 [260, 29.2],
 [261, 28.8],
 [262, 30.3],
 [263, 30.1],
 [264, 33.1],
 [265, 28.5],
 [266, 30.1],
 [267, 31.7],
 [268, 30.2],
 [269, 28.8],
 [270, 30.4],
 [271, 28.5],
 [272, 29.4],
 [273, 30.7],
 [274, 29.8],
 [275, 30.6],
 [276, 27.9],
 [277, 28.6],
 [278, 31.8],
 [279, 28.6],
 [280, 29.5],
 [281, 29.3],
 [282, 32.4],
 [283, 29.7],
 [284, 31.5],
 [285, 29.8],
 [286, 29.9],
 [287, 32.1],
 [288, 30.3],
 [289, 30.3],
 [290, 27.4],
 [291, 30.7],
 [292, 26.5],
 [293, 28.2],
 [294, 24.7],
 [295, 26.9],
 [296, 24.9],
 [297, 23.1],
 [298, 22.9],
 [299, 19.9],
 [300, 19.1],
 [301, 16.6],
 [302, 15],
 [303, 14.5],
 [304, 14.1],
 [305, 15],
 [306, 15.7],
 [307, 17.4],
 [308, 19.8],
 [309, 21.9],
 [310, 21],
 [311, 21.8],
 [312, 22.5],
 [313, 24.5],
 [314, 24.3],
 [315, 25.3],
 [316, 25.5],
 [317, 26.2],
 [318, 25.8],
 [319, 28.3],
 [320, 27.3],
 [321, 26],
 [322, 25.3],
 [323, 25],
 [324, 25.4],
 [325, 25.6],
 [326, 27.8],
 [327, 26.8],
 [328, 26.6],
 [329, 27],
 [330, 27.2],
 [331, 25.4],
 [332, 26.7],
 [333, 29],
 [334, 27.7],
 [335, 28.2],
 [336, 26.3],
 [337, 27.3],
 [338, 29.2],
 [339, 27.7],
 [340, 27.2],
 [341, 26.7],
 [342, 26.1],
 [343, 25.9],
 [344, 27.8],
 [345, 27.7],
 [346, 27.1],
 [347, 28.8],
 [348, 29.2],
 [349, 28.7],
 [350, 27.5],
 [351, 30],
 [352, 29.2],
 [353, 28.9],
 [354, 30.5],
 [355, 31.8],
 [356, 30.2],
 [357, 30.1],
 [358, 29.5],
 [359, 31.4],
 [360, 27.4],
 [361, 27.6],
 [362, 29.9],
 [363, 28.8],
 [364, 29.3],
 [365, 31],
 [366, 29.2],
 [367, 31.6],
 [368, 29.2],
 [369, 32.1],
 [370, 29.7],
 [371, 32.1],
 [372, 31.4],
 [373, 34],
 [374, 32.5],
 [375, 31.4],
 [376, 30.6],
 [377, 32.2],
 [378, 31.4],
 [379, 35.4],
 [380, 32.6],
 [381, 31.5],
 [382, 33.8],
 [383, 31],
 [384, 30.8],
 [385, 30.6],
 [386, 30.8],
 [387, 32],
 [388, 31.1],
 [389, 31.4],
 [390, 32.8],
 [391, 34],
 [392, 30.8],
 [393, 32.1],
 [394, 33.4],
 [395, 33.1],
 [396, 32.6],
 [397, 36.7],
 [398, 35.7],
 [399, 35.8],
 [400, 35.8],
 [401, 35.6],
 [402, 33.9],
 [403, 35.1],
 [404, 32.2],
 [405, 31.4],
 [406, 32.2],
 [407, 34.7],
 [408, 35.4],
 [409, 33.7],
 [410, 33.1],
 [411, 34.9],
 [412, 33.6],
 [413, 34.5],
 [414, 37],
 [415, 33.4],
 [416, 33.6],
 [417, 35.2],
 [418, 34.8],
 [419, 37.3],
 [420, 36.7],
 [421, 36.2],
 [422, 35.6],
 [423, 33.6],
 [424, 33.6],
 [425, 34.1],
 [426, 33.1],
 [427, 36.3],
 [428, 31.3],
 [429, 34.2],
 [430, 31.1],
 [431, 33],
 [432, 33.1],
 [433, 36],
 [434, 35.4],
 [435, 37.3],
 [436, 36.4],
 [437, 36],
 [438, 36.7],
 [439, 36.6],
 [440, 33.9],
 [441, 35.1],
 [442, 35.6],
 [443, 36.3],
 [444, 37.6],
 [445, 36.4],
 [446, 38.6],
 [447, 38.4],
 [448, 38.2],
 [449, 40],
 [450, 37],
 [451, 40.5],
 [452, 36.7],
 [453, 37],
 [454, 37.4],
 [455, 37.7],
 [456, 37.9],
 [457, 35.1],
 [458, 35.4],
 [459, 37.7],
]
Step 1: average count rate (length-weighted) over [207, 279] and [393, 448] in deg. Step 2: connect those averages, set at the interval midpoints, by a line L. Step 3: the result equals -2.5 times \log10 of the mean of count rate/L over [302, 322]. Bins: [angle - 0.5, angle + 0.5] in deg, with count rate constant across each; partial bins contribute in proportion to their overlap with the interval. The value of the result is 0.40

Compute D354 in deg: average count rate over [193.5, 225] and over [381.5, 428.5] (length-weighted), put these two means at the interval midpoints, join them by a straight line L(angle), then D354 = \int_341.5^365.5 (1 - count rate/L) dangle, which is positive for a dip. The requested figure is 2.85 deg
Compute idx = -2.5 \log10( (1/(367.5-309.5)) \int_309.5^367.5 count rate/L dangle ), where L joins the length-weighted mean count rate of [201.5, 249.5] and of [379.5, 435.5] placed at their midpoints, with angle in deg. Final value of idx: 0.17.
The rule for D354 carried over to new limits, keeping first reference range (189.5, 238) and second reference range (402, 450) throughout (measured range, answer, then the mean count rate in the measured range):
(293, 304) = 3.85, 20.8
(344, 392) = 4.40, 30.6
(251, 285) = 1.78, 29.6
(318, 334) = 2.96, 26.6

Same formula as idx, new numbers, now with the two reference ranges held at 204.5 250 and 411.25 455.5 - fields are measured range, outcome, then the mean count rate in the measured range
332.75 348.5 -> 0.19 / 27.6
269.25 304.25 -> 0.16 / 26.8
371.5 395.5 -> 0.07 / 32.1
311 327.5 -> 0.25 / 25.6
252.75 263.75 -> 0.04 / 29.2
